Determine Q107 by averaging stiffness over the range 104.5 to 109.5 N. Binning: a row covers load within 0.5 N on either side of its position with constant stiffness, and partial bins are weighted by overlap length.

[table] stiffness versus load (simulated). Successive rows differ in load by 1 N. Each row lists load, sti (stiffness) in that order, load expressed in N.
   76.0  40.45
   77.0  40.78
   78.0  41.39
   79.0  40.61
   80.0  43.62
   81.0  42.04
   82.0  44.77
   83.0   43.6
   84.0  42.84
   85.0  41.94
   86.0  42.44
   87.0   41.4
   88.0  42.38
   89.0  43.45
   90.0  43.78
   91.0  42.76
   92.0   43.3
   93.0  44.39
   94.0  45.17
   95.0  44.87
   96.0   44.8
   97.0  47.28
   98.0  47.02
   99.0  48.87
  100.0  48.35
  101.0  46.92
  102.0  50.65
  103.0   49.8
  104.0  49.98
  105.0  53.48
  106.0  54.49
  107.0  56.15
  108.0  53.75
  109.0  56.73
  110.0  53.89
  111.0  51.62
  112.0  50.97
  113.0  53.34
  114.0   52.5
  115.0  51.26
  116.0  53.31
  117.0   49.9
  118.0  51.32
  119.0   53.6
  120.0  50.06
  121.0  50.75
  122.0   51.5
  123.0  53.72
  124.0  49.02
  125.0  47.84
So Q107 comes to 54.9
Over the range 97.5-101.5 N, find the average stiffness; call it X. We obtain 47.8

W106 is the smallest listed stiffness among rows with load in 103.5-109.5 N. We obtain 49.98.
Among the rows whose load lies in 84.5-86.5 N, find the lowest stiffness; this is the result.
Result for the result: 41.94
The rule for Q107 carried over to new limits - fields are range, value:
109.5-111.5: 52.8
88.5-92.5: 43.3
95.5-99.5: 47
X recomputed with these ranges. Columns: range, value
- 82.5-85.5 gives 42.8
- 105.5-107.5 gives 55.3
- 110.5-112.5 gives 51.3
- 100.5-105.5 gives 50.2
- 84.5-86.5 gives 42.2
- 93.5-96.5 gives 44.9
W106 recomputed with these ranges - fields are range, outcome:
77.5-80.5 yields 40.61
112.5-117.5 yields 49.9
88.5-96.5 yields 42.76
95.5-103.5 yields 44.8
